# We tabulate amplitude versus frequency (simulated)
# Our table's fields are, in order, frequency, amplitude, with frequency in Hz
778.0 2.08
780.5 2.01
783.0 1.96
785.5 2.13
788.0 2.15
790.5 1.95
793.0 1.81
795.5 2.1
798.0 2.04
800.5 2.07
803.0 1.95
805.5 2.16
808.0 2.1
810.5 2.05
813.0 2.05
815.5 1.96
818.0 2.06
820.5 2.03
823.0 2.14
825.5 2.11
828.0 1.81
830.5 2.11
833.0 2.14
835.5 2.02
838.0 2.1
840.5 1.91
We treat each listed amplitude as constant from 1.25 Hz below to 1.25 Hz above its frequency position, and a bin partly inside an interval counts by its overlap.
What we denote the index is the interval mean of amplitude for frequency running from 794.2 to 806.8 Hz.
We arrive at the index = 2.06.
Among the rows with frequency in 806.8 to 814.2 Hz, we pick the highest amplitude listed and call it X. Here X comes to 2.1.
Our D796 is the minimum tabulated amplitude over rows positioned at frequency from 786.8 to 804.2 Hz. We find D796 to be 1.81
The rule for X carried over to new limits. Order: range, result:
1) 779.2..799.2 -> 2.15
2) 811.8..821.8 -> 2.06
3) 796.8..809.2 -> 2.16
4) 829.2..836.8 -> 2.14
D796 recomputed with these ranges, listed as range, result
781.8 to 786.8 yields 1.96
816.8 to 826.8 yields 2.03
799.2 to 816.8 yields 1.95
